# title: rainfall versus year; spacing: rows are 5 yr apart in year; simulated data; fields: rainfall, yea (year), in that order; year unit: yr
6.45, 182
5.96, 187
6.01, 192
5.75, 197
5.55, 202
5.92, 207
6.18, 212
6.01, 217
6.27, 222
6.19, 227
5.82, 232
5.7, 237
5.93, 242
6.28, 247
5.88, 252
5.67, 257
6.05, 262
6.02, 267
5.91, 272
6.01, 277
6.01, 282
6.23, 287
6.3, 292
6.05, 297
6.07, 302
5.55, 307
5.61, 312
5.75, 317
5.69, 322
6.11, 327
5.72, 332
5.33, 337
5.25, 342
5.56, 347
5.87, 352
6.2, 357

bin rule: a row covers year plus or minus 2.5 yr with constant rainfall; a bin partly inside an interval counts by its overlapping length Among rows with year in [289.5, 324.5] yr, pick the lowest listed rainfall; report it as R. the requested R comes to 5.55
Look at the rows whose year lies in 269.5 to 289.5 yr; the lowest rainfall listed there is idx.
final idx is 5.91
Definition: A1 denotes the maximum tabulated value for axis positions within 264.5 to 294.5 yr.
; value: 6.3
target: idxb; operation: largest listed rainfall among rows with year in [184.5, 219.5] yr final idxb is 6.18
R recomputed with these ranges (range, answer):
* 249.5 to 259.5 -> 5.67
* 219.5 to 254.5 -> 5.7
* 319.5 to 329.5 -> 5.69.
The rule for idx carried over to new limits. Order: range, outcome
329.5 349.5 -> 5.25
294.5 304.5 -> 6.05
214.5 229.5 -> 6.01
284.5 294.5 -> 6.23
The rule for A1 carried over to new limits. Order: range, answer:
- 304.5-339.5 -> 6.11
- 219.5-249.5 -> 6.28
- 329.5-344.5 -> 5.72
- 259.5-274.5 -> 6.05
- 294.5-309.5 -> 6.07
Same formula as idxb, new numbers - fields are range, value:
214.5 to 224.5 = 6.27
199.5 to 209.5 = 5.92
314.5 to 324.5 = 5.75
